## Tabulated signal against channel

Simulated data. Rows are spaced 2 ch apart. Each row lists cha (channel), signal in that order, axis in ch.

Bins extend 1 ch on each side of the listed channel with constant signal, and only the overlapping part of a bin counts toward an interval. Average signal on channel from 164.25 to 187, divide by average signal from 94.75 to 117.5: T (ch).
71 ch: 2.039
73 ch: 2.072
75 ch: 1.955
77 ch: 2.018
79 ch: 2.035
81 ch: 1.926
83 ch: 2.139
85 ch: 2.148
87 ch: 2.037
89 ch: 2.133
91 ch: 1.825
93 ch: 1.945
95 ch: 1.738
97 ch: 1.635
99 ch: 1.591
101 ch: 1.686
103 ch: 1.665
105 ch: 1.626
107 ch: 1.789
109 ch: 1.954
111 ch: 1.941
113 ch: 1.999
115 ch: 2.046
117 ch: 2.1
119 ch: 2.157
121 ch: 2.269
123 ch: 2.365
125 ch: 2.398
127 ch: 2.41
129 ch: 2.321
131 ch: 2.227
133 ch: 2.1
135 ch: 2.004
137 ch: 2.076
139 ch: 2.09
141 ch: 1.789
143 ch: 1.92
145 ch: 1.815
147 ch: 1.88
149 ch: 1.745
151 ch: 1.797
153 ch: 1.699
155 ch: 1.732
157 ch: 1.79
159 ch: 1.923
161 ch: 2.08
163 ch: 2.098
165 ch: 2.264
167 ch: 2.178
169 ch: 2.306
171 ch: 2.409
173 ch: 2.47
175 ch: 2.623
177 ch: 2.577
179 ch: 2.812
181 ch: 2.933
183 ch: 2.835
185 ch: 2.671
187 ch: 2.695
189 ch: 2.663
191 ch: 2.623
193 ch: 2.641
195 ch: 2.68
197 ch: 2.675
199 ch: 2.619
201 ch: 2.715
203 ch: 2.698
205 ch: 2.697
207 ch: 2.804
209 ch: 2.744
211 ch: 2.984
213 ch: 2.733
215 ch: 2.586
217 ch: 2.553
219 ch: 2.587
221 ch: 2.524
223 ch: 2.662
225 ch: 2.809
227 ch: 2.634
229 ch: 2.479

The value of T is 1.42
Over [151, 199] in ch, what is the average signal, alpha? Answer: 2.4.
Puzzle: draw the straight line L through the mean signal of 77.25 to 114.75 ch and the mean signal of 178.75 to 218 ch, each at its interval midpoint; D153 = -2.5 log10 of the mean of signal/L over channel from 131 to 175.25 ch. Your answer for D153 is 0.159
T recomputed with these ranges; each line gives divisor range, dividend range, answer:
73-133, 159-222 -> 1.29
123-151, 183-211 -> 1.31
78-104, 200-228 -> 1.43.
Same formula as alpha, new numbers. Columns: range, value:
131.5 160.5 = 1.89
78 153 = 1.98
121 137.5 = 2.24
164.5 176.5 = 2.39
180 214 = 2.73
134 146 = 1.95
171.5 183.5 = 2.69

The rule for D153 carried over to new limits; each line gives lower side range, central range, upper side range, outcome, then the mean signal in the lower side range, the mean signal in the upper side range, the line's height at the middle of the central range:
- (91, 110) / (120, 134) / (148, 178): -0.21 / 1.74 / 2.11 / 1.9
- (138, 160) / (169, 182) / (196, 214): -0.15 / 1.83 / 2.74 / 2.26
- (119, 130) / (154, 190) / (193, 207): 0.07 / 2.33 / 2.69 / 2.56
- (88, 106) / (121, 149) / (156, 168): -0.09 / 1.76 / 2.06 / 1.93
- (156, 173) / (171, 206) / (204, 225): -0.12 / 2.15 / 2.69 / 2.41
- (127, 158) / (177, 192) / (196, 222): -0.14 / 1.95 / 2.69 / 2.41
